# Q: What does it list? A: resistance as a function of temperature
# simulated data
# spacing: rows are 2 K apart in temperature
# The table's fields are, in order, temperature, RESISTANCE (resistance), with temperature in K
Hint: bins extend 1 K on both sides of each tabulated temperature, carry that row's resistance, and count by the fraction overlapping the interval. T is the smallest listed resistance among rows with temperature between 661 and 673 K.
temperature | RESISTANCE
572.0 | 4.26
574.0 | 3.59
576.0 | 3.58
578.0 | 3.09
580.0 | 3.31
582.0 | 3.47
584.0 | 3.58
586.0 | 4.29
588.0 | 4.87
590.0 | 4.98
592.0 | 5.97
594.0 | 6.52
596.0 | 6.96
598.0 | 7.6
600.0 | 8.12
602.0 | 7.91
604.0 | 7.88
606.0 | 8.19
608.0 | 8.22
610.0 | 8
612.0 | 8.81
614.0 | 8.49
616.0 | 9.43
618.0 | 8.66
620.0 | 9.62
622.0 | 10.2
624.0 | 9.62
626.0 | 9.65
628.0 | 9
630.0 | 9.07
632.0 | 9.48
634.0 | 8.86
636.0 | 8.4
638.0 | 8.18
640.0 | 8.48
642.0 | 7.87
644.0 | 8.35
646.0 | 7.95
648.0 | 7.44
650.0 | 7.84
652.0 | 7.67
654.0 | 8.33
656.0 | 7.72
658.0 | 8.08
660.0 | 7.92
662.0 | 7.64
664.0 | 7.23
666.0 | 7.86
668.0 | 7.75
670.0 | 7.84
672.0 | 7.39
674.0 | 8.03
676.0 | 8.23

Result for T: 7.23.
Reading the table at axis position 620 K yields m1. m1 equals 9.62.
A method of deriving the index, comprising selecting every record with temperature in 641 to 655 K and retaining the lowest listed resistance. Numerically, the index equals 7.44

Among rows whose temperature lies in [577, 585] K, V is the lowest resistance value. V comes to 3.09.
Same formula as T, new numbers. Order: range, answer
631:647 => 7.87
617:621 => 8.66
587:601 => 4.87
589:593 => 4.98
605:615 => 8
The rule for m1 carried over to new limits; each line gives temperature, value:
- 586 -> 4.29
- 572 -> 4.26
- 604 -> 7.88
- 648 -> 7.44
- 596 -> 6.96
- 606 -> 8.19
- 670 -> 7.84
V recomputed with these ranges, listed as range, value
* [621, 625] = 9.62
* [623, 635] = 8.86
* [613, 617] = 8.49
